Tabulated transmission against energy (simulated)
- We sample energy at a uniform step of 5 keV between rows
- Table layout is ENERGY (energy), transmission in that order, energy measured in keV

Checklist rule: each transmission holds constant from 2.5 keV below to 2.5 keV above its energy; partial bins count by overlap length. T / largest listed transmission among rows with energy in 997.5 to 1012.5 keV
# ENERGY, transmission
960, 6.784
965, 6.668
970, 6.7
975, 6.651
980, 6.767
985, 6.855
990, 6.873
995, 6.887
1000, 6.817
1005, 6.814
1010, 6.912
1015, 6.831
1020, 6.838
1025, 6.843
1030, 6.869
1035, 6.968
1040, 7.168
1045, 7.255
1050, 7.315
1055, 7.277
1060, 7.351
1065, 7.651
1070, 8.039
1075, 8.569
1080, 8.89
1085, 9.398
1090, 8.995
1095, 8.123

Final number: 6.912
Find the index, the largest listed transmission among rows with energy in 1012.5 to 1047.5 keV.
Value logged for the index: 7.255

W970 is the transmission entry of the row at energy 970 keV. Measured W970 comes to 6.7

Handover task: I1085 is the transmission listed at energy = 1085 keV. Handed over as 9.398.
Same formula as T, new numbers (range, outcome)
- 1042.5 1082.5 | 8.89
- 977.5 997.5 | 6.887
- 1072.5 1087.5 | 9.398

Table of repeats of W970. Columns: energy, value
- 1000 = 6.817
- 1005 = 6.814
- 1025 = 6.843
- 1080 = 8.89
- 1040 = 7.168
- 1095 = 8.123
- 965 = 6.668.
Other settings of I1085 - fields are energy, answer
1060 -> 7.351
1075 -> 8.569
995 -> 6.887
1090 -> 8.995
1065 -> 7.651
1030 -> 6.869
